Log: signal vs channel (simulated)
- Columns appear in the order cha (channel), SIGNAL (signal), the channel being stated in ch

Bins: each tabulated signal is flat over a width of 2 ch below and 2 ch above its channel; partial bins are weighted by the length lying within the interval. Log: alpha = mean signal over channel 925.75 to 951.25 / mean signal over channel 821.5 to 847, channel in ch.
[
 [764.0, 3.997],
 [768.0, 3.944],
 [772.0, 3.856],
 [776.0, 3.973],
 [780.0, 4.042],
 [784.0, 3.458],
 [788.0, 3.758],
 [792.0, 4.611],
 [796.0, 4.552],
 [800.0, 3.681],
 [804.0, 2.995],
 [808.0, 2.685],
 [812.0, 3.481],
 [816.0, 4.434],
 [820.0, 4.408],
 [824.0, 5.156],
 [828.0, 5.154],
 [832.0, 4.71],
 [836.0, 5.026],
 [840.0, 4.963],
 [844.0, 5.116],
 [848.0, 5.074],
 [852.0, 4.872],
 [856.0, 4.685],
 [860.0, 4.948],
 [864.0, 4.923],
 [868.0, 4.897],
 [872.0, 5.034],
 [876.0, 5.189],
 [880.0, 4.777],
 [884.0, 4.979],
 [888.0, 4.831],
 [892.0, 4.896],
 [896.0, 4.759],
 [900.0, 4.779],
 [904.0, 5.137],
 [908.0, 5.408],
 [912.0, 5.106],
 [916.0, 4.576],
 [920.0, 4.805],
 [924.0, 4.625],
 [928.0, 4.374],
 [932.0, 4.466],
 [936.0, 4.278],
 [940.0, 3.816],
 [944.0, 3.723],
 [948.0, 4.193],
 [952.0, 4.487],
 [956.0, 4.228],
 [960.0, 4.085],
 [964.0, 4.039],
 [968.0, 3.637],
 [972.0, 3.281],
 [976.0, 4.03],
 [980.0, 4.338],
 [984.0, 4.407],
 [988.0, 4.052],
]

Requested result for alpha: 0.83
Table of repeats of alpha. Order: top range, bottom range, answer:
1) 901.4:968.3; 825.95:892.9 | 0.90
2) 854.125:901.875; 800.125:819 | 1.41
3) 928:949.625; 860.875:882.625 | 0.83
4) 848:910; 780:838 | 1.19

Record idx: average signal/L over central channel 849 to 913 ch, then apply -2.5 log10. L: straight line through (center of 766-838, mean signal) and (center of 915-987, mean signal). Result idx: -0.193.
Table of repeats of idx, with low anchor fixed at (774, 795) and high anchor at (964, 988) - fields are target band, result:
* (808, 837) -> -0.13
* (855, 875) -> -0.23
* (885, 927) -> -0.22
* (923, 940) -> -0.10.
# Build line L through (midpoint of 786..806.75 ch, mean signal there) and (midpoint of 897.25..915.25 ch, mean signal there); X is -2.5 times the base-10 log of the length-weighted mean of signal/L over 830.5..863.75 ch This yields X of -0.12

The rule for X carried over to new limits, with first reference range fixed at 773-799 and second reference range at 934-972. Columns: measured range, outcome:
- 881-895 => -0.210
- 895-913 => -0.247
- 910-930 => -0.169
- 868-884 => -0.232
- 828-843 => -0.222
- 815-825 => -0.151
